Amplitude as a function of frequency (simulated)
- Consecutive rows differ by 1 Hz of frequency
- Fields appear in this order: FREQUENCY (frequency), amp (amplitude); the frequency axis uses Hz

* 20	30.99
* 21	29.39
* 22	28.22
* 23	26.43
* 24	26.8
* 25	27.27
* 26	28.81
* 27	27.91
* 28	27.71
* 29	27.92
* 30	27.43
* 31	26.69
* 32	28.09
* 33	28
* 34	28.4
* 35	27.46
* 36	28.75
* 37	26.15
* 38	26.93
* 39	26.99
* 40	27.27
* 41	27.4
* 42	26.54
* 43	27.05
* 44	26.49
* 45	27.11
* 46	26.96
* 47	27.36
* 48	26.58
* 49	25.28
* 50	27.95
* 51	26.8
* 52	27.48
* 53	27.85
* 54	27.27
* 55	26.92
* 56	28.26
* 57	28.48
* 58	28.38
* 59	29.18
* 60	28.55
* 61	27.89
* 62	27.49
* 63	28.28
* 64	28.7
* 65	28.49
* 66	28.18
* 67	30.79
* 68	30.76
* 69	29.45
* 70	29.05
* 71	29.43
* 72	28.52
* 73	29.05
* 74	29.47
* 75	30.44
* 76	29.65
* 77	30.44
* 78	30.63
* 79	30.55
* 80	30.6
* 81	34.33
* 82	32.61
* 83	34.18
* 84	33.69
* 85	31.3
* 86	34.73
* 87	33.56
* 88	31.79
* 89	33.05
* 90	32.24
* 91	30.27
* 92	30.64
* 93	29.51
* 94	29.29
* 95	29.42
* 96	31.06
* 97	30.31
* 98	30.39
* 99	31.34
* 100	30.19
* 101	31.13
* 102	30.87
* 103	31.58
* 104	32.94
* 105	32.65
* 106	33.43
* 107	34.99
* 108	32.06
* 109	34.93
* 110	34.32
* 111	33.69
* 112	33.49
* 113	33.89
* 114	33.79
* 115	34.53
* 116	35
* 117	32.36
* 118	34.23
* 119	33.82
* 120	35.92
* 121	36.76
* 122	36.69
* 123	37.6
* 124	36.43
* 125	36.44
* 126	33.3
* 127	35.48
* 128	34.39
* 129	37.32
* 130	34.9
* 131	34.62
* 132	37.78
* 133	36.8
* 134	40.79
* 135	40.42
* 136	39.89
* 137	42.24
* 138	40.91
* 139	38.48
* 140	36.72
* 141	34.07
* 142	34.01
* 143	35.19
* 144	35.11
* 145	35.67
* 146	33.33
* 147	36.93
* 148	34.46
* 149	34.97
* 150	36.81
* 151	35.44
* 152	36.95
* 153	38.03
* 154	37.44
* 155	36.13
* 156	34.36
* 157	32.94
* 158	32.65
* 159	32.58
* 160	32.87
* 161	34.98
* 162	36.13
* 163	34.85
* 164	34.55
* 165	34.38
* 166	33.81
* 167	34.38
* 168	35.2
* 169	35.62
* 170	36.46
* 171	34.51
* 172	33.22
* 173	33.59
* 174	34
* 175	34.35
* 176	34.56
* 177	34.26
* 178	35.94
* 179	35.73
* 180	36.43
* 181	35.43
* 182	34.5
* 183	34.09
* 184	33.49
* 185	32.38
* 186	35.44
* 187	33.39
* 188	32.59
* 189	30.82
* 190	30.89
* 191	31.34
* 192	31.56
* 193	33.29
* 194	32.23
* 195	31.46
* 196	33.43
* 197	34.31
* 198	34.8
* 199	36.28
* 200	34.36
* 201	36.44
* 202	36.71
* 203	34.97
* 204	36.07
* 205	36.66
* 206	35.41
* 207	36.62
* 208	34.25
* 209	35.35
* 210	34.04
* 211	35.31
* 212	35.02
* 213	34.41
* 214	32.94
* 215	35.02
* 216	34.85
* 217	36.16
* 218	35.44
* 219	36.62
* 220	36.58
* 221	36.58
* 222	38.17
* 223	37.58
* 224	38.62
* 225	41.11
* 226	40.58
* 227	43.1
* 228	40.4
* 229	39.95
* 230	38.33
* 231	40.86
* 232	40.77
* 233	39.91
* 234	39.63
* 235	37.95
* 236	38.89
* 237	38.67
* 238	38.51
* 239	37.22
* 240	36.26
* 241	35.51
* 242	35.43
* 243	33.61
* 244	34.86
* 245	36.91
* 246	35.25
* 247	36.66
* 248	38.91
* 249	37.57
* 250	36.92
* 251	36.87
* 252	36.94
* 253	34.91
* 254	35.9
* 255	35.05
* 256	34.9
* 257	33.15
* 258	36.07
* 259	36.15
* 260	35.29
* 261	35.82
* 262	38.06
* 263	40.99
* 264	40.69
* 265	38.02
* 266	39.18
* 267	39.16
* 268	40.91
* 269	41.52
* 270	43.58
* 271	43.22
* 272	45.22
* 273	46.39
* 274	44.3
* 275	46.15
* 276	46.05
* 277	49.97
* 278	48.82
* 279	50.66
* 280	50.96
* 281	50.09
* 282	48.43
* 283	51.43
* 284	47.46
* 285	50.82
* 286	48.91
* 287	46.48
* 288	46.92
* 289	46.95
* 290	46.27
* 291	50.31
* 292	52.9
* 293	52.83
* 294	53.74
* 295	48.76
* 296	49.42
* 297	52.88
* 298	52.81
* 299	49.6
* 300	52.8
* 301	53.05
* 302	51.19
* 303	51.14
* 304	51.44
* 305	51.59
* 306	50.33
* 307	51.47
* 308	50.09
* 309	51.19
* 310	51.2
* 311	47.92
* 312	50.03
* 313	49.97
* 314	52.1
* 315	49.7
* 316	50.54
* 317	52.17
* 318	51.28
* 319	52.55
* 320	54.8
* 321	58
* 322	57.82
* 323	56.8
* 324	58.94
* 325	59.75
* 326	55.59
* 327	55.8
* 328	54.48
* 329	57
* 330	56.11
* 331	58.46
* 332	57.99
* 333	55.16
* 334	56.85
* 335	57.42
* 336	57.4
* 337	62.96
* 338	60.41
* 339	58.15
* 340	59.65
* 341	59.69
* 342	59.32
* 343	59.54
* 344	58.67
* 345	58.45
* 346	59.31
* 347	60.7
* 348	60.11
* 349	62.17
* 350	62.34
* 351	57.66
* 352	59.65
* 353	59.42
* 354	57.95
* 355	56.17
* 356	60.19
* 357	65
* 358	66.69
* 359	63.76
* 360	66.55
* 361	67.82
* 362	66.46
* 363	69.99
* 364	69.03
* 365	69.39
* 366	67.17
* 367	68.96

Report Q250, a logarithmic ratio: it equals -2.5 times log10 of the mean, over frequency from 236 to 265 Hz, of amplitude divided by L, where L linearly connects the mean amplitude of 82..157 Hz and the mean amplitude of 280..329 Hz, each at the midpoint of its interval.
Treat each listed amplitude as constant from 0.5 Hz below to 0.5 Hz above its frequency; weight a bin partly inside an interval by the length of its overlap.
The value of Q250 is 0.264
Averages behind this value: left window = 34.5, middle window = 36.6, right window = 51.7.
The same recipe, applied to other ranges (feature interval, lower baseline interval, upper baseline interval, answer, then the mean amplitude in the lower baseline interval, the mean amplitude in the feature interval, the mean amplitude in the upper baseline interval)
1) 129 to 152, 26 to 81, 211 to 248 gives -0.13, 28.2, 36.8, 37.4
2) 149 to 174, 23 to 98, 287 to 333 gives 0.11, 29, 34.9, 52.6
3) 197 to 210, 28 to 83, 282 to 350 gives 0.21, 28.4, 35.5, 54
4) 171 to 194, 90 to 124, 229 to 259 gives 0.05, 32.9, 33.7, 37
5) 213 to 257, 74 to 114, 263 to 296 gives 0.16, 31.9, 37.3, 46.7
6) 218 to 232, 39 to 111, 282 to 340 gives 0.14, 29.9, 39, 53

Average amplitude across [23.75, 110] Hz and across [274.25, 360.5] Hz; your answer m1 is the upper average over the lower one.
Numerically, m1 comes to 1.85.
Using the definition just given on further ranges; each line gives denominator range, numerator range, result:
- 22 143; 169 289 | 1.22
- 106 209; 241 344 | 1.37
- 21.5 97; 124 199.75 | 1.21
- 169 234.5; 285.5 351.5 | 1.53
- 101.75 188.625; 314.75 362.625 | 1.67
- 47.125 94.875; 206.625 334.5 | 1.49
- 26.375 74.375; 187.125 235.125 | 1.29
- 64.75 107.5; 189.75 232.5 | 1.16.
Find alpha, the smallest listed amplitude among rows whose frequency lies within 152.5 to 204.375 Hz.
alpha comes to 30.82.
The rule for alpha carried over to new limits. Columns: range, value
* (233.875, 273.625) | 33.15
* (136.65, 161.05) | 32.58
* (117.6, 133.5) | 33.3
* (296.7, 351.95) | 47.92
